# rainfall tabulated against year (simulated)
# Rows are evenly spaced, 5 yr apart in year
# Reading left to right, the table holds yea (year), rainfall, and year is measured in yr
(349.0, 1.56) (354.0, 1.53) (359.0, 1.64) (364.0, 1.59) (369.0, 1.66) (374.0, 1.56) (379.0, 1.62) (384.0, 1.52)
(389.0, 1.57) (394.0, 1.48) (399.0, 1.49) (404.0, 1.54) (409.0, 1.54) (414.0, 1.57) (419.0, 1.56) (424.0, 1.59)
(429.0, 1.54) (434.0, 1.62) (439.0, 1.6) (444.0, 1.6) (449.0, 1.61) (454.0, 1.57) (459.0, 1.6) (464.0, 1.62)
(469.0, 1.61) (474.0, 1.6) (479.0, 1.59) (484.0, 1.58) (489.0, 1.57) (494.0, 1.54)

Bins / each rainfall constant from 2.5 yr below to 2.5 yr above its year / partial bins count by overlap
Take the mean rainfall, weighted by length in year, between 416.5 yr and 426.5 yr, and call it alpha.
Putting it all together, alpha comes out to 1.57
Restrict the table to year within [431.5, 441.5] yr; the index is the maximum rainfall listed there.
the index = 1.62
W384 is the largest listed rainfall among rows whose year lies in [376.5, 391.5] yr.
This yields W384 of 1.62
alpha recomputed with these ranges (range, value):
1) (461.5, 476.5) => 1.61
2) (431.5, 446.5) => 1.61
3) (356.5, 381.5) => 1.61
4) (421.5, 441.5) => 1.59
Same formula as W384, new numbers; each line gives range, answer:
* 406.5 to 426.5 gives 1.59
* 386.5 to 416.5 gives 1.57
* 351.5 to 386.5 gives 1.66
